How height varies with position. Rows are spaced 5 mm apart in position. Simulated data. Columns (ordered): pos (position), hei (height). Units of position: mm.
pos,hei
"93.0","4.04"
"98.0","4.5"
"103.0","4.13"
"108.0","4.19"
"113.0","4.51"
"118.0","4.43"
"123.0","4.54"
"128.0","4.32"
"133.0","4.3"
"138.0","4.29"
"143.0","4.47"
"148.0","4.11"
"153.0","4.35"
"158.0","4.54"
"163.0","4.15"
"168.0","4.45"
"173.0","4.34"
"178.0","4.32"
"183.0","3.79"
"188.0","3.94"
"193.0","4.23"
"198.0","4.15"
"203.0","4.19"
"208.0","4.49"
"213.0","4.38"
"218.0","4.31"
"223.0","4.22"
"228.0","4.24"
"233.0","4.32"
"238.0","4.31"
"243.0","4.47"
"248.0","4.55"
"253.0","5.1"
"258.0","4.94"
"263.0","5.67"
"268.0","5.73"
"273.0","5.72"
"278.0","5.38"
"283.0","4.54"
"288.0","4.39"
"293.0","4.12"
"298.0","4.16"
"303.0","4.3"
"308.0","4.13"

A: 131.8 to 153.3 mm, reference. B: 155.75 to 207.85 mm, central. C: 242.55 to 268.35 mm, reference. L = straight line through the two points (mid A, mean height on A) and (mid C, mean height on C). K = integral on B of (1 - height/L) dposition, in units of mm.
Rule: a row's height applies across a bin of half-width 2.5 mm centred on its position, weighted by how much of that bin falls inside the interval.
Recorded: 3.9 mm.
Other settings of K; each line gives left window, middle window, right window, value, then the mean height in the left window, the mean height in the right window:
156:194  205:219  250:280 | 0.9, 4.22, 5.41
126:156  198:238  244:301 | 3.2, 4.31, 4.92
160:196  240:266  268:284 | 0.7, 4.18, 5.36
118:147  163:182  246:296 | 1.1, 4.37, 5.01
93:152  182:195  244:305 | 1.6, 4.33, 4.88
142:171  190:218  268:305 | 1.3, 4.34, 4.74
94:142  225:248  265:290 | 2.8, 4.35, 5.18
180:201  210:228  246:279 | 0.9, 4.04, 5.31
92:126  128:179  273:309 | 0.7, 4.35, 4.53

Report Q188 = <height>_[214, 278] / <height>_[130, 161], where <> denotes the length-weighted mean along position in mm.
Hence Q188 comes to 1.1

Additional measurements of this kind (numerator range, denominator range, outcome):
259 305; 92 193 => 1.14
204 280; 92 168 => 1.10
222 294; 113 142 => 1.09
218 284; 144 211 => 1.14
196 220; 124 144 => 0.99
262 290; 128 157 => 1.21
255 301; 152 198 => 1.17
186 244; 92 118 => 0.99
